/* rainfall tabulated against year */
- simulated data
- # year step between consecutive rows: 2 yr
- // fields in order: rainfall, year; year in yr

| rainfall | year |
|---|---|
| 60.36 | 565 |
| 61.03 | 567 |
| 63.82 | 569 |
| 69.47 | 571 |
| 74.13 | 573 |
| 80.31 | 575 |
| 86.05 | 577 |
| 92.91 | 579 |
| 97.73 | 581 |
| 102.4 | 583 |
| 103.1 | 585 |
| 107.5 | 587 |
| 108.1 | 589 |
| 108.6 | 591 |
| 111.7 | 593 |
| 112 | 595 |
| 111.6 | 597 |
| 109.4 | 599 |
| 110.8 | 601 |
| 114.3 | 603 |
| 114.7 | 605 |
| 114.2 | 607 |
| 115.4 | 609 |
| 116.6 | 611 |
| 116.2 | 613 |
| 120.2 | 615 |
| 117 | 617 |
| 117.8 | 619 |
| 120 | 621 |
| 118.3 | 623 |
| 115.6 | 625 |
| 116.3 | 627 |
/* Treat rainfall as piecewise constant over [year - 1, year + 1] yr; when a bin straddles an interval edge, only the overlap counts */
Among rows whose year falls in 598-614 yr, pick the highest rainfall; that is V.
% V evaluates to 116.6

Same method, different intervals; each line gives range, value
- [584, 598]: 112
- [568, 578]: 86.05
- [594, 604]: 114.3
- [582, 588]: 107.5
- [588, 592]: 108.6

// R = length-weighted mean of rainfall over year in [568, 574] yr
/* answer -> 69.1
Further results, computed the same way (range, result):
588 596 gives 110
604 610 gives 115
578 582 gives 95.3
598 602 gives 110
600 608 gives 114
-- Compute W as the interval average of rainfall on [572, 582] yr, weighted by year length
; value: 86.2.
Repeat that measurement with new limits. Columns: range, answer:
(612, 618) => 118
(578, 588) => 101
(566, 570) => 62.4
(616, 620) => 117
